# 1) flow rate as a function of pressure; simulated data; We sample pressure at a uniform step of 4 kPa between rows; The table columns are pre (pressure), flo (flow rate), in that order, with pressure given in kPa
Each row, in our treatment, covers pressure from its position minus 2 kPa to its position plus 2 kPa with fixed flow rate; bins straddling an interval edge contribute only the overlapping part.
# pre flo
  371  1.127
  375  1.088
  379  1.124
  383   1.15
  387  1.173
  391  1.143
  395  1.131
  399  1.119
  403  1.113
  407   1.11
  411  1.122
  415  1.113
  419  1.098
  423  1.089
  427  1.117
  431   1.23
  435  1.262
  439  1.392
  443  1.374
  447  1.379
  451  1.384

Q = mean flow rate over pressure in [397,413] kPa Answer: 1.12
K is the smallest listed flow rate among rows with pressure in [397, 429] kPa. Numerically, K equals 1.089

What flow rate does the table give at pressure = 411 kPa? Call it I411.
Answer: 1.122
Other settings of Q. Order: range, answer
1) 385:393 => 1.16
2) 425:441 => 1.25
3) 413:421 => 1.11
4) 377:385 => 1.14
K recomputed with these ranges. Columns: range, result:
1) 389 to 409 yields 1.11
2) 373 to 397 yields 1.088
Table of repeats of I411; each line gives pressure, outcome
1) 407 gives 1.11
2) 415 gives 1.113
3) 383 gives 1.15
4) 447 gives 1.379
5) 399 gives 1.119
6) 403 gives 1.113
